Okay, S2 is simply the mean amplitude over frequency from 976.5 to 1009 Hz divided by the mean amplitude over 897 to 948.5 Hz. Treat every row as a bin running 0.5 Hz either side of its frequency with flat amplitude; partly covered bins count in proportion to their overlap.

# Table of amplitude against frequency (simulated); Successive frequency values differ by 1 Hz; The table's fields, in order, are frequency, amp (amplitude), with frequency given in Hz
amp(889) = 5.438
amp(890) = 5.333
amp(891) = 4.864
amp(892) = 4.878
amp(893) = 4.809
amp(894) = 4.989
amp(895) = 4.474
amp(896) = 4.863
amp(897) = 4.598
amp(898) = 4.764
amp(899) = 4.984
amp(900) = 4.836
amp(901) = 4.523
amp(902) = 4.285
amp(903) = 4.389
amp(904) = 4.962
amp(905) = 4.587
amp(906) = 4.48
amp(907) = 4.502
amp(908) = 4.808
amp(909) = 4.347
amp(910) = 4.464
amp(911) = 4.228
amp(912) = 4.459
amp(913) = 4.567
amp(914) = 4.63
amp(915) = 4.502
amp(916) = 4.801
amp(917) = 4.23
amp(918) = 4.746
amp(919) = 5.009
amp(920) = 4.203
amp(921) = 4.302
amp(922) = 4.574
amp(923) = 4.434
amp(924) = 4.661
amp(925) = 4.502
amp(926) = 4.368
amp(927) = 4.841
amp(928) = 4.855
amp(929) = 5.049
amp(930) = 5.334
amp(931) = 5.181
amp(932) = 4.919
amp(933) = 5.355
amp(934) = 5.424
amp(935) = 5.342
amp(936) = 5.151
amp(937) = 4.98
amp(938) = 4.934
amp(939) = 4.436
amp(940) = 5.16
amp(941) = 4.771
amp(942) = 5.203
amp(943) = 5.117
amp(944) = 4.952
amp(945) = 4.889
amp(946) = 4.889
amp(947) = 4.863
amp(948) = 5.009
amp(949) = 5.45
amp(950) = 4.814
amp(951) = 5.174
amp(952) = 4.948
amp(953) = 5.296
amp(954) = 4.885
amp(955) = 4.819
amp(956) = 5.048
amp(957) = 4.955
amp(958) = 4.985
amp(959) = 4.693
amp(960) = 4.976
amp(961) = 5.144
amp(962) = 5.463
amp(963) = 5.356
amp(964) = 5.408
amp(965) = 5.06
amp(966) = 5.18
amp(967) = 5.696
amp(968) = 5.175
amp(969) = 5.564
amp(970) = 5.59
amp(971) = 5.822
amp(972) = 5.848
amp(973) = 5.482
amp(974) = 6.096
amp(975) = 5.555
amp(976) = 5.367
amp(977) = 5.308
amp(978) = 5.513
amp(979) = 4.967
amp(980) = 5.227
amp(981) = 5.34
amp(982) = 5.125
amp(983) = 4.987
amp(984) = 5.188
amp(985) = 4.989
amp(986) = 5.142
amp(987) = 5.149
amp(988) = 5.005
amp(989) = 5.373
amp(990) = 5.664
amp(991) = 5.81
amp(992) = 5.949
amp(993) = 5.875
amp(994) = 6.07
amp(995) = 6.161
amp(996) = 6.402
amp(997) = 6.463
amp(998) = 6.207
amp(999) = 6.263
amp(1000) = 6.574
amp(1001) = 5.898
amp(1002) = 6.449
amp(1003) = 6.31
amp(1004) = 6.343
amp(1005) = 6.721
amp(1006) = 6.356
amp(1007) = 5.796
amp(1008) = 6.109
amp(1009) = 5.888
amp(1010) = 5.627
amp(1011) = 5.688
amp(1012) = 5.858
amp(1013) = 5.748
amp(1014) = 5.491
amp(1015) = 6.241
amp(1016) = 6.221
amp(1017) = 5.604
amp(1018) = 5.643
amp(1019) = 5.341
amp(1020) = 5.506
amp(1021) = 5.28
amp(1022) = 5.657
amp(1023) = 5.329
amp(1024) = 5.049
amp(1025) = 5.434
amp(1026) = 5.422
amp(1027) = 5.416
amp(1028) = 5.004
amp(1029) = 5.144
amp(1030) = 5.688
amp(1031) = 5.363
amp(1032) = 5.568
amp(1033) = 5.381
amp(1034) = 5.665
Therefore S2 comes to 1.21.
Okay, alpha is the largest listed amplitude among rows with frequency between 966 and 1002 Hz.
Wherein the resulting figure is 6.574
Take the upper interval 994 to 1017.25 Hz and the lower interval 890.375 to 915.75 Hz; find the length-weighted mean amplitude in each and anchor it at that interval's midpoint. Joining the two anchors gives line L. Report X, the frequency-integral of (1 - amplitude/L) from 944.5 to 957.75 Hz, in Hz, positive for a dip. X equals 0.8 Hz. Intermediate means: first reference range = 4.64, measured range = 5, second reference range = 6.11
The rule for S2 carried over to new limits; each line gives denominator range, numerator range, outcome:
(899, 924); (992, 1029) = 1.29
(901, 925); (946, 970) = 1.13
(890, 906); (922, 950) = 1.05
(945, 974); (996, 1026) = 1.13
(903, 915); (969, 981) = 1.22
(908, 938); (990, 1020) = 1.27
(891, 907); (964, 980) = 1.17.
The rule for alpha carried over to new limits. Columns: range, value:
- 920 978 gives 6.096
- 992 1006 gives 6.721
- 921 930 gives 5.334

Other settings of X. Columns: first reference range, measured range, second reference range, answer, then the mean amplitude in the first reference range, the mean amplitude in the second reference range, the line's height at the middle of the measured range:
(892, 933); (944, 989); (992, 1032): 0.7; 4.66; 5.83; 5.3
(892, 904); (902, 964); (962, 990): 1.9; 4.7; 5.36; 5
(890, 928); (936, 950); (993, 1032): 0.1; 4.62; 5.83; 5.02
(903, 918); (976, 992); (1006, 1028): 0.1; 4.54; 5.64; 5.3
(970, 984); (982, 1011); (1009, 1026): -1.8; 5.43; 5.61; 5.52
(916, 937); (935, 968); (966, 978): 1.1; 4.83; 5.57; 5.24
